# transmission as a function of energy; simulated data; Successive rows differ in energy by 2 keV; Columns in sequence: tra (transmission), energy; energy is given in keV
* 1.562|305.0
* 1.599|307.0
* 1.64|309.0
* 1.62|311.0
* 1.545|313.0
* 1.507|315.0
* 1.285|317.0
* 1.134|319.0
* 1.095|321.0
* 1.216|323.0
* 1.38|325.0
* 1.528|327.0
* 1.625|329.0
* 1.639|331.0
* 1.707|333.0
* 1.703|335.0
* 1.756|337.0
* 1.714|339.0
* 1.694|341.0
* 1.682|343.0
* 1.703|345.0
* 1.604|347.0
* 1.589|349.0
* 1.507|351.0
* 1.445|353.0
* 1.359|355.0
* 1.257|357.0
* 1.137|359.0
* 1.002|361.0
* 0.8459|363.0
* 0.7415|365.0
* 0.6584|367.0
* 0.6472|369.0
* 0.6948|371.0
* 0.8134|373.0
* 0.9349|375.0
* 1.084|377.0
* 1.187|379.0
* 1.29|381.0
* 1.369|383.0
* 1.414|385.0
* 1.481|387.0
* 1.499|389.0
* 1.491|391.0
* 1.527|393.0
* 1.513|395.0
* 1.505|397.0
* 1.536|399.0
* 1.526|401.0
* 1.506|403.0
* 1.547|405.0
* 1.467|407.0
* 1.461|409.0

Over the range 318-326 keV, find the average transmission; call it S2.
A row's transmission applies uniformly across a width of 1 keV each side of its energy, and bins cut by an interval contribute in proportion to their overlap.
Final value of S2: 1.21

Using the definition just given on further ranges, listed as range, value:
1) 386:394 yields 1.5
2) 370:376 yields 0.814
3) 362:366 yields 0.794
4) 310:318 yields 1.49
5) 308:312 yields 1.63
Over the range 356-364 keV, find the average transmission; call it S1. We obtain 1.06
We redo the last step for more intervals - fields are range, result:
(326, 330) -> 1.58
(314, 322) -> 1.26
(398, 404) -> 1.52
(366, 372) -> 0.667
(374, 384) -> 1.17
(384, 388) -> 1.45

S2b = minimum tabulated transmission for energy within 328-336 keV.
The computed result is 1.625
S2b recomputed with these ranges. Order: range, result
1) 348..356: 1.359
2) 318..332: 1.095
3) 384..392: 1.414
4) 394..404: 1.505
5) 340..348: 1.604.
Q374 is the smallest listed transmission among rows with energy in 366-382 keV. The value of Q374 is 0.6472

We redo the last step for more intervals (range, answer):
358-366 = 0.7415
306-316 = 1.507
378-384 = 1.187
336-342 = 1.694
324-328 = 1.38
